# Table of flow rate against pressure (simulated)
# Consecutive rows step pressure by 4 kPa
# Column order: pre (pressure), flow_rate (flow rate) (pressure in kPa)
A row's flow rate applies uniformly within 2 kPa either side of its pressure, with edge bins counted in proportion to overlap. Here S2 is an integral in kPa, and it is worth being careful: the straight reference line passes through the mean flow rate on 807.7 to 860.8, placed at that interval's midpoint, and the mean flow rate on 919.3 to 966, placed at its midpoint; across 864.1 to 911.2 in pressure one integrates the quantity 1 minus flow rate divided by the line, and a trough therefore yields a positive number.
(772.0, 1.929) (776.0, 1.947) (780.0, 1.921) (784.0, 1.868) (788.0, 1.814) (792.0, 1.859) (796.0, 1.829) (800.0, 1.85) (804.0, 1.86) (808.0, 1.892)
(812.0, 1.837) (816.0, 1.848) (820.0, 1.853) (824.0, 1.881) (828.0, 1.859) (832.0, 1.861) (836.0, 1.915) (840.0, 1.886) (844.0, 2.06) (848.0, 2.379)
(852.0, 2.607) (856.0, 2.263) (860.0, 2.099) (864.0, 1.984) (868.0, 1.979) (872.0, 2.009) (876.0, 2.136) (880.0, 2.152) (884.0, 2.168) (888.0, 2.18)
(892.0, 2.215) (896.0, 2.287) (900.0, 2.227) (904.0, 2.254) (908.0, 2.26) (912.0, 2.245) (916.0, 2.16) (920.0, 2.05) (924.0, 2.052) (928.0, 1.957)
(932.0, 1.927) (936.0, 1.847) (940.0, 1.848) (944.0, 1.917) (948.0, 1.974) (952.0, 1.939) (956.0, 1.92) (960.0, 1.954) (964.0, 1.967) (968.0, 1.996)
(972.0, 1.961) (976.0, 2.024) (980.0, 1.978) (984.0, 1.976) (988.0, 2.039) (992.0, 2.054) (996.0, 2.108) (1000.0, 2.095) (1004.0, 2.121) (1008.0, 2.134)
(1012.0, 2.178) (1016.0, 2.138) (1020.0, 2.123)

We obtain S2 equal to -4.35 kPa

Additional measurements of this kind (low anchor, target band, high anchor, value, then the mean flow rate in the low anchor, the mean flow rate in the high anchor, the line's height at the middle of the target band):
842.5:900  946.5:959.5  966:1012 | 0.9 kPa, 2.18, 2.05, 2.09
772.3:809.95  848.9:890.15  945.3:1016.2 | -4.8 kPa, 1.87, 2.03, 1.94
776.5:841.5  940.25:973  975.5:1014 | 1.3 kPa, 1.87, 2.07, 2.03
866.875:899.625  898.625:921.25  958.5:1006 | -0.9 kPa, 2.15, 2.02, 2.12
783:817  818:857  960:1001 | -3.4 kPa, 1.85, 2.01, 1.88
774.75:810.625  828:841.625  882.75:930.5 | 0.7 kPa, 1.87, 2.17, 1.98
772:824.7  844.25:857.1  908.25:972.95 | -3.1 kPa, 1.87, 1.99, 1.91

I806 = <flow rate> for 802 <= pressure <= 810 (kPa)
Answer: 1.88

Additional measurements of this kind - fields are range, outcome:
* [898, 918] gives 2.23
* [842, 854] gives 2.35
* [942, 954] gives 1.94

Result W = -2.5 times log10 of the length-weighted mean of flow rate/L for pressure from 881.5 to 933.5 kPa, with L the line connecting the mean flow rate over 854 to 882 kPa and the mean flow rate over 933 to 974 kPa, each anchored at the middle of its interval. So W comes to -0.07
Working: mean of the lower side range 2.09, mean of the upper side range 1.93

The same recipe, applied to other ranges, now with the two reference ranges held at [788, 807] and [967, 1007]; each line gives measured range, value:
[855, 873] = -0.08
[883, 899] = -0.14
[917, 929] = -0.03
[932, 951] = 0.05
